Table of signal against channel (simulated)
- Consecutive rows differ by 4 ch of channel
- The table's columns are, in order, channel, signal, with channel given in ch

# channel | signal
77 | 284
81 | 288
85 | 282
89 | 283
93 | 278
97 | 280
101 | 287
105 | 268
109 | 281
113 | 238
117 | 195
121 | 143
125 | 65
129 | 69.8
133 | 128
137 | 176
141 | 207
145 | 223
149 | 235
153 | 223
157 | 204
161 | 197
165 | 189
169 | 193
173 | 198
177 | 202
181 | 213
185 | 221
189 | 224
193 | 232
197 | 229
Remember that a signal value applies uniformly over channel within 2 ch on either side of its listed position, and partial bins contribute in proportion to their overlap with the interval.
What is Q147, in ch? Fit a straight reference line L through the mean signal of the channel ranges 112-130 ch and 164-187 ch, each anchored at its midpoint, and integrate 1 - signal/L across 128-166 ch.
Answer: -3.62 ch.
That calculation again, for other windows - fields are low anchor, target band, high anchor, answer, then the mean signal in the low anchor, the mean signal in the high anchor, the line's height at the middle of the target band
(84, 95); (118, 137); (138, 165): 9.9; 281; 211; 238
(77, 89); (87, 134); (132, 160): 7.8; 284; 202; 248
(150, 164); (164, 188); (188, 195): 1.7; 209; 229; 220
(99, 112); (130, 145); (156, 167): 3.8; 276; 196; 230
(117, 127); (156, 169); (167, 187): -0.9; 122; 205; 183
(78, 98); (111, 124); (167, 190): 3.8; 282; 208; 258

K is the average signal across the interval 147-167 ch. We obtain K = 210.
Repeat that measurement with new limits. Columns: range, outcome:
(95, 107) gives 278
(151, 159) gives 214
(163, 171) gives 191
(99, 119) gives 254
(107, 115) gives 260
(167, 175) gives 196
